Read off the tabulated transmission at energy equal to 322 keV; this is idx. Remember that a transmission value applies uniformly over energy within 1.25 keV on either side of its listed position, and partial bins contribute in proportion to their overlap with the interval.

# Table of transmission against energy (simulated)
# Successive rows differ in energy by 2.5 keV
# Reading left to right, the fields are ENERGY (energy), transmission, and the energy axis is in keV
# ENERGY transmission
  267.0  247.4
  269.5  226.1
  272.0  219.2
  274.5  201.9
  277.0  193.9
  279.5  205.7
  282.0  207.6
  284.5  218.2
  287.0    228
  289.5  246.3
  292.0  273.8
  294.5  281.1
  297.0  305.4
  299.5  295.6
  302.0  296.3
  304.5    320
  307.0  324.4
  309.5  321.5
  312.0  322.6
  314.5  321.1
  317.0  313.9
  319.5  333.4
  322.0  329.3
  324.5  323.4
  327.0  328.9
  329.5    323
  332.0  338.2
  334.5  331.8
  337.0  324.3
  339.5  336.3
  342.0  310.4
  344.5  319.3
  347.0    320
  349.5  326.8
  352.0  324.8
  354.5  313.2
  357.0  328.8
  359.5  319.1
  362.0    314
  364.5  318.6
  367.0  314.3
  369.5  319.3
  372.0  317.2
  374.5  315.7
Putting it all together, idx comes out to 329.3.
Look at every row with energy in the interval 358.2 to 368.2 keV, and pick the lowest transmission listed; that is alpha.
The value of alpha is 314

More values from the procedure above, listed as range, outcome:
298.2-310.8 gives 295.6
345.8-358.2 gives 313.2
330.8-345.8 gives 310.4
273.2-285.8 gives 193.9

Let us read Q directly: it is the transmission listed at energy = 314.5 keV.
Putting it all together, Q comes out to 321.1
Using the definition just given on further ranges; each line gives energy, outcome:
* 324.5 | 323.4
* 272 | 219.2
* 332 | 338.2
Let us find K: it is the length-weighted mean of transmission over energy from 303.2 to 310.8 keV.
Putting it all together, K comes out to 322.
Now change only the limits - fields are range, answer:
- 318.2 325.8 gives 329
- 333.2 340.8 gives 331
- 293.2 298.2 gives 293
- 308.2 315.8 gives 322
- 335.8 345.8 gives 323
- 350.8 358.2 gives 322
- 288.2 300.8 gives 280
